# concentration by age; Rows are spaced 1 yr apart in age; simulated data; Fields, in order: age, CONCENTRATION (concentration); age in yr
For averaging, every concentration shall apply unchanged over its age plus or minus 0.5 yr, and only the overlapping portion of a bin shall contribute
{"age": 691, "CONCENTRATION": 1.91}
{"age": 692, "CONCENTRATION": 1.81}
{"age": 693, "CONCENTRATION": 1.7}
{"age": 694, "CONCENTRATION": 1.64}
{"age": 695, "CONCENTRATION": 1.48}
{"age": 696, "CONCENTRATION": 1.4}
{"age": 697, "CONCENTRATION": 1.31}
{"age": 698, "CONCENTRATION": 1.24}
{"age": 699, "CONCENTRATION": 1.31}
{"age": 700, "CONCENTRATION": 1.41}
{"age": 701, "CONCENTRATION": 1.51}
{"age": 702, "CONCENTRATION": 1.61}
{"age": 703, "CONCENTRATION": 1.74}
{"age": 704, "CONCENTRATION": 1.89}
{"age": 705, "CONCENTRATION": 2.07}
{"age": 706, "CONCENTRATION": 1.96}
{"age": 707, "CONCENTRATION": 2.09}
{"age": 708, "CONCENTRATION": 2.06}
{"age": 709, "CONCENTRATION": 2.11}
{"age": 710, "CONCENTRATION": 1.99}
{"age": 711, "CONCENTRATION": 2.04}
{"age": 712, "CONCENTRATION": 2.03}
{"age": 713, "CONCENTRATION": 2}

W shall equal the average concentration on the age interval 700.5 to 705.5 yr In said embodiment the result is 1.76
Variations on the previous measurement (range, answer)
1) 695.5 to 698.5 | 1.32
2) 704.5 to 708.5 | 2.04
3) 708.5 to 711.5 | 2.05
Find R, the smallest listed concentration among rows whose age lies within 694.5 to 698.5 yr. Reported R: 1.24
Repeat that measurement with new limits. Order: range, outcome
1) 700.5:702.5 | 1.51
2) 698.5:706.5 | 1.31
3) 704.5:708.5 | 1.96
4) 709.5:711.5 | 1.99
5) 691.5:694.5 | 1.64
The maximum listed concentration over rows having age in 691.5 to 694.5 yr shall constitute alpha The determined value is 1.81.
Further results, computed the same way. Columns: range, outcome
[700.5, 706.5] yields 2.07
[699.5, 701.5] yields 1.51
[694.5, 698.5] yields 1.48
